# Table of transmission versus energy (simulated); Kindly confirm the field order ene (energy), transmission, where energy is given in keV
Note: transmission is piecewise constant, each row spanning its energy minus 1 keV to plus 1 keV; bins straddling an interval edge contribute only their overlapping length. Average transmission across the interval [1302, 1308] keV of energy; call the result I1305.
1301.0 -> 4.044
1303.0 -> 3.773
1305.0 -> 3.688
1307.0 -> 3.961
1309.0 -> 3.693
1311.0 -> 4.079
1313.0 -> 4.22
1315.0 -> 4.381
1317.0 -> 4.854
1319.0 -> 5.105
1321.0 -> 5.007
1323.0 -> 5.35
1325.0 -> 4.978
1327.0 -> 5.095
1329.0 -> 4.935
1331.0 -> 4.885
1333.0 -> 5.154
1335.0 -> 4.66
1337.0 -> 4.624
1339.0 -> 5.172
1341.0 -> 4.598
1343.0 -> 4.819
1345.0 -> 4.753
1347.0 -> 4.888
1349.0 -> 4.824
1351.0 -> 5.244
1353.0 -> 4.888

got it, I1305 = 3.81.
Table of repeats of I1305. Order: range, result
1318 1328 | 5.11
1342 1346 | 4.79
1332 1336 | 4.91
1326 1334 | 5.02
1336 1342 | 4.8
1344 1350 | 4.82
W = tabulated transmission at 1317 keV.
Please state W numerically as 4.854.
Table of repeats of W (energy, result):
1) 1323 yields 5.35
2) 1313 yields 4.22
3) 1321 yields 5.007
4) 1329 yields 4.935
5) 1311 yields 4.079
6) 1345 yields 4.753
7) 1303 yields 3.773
